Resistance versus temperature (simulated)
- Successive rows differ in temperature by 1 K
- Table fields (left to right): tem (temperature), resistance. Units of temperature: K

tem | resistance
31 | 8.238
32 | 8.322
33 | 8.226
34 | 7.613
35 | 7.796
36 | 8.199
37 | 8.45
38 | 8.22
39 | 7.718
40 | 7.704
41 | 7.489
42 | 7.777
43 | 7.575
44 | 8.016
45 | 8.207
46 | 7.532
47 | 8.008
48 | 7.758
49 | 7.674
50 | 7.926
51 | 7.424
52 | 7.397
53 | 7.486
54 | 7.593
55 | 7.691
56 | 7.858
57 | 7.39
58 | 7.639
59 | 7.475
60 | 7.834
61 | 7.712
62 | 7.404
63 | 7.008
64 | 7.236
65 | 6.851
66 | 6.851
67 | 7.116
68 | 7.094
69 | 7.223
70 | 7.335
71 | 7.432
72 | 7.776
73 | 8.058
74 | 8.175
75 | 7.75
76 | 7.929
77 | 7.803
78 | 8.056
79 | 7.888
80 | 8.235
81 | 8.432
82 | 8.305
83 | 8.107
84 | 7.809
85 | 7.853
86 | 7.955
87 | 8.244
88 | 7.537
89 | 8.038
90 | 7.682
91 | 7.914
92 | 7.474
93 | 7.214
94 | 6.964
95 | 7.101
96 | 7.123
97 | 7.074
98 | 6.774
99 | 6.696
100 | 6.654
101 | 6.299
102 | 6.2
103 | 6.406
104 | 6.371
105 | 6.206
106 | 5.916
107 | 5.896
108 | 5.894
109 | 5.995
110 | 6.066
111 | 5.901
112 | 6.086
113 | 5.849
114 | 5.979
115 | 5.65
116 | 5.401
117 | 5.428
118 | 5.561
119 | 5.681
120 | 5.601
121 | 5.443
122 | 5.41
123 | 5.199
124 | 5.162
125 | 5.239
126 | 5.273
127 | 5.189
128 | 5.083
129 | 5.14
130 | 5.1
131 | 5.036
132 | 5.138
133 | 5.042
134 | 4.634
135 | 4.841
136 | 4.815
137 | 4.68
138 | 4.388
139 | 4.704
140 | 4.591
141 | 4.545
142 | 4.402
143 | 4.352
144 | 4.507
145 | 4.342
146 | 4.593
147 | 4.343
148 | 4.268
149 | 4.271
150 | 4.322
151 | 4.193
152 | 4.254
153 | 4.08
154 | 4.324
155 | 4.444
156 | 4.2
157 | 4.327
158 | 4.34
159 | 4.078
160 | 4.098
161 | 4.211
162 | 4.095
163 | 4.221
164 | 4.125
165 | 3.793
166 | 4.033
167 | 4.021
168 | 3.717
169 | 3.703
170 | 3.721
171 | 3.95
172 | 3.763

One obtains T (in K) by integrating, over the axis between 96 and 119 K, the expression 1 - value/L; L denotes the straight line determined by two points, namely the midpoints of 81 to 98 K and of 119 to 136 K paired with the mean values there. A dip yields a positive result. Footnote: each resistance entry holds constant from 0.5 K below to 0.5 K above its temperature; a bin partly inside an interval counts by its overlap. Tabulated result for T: 1.3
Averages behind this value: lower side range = 7.65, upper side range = 5.16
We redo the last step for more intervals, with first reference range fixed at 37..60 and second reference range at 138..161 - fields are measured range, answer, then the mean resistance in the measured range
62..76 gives -0.7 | 7.4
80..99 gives -3.8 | 7.64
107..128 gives -0.7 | 5.6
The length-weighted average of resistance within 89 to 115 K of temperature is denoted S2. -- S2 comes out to 6.56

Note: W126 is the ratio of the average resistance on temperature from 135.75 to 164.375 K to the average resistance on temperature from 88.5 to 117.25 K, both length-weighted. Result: 0.7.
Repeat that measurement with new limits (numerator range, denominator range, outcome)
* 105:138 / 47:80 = 0.71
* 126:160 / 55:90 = 0.59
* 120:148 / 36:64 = 0.63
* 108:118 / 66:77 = 0.77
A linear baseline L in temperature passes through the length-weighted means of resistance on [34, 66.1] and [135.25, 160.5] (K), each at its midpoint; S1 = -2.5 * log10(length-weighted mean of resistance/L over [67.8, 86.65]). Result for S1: -0.168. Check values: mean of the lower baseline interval 7.66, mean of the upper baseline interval 4.38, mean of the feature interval 7.87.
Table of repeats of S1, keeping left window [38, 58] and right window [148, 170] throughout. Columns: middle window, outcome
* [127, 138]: 0.01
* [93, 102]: -0.12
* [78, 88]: -0.22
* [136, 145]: 0.05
